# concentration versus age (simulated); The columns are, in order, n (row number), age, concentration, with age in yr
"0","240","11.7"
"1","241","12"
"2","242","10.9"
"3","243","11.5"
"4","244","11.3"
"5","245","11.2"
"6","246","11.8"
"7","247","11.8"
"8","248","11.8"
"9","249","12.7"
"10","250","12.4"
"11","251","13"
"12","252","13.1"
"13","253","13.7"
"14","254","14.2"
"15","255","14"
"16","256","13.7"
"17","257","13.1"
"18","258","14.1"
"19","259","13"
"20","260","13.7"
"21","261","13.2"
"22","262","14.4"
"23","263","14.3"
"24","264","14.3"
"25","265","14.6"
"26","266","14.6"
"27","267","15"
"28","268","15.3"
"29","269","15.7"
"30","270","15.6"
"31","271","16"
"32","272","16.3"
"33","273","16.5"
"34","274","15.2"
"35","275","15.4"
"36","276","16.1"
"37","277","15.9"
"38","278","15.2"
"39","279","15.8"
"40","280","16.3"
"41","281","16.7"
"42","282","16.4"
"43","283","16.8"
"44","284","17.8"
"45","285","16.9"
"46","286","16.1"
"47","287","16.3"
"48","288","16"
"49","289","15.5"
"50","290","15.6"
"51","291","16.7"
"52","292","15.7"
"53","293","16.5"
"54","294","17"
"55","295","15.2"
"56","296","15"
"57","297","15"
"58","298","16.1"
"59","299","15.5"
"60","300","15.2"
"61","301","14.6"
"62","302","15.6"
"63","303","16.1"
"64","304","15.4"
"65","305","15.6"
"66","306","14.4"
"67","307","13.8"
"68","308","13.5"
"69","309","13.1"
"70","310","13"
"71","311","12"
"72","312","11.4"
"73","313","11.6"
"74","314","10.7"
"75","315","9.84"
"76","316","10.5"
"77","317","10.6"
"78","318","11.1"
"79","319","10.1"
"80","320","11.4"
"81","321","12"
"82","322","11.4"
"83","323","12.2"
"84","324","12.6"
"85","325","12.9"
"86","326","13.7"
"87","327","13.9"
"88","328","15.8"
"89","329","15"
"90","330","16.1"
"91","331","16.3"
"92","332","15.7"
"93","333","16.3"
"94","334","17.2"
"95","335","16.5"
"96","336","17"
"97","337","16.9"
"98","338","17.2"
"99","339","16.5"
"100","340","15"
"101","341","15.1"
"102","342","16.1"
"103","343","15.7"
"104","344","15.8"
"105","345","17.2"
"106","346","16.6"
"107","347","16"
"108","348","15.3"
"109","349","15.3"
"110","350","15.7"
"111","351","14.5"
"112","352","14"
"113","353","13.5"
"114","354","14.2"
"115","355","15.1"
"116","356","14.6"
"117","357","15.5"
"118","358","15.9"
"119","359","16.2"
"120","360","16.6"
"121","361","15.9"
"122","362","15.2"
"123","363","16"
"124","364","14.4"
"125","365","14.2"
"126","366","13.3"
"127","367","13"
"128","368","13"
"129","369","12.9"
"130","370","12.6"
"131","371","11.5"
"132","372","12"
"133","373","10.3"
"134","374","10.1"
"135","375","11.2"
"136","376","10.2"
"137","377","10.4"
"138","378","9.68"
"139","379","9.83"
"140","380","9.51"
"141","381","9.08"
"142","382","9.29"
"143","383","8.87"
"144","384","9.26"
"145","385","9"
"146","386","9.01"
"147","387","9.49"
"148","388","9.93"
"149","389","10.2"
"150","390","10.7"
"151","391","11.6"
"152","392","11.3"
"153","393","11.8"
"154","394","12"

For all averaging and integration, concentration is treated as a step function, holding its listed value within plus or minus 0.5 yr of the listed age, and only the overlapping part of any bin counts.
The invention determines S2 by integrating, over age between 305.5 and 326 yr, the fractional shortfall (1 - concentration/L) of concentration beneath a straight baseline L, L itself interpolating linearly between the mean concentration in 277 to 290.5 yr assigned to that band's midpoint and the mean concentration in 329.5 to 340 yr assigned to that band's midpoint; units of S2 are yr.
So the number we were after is 5.6 yr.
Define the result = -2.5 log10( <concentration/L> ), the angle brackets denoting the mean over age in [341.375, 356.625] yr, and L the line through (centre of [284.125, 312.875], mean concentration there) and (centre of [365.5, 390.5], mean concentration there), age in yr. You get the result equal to -0.24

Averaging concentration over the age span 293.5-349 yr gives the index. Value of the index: 14.4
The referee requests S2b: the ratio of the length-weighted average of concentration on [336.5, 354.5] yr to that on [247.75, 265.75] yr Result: 1.15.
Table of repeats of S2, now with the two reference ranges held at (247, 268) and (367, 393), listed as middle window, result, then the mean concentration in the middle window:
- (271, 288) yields -4.1 yr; 16.2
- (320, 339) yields -5.0 yr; 14.9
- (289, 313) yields -4.3 yr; 14.8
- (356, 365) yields -3.7 yr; 15.6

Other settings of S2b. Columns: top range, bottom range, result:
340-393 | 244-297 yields 0.87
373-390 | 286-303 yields 0.62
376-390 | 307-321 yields 0.83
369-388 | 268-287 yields 0.63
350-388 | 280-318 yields 0.85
